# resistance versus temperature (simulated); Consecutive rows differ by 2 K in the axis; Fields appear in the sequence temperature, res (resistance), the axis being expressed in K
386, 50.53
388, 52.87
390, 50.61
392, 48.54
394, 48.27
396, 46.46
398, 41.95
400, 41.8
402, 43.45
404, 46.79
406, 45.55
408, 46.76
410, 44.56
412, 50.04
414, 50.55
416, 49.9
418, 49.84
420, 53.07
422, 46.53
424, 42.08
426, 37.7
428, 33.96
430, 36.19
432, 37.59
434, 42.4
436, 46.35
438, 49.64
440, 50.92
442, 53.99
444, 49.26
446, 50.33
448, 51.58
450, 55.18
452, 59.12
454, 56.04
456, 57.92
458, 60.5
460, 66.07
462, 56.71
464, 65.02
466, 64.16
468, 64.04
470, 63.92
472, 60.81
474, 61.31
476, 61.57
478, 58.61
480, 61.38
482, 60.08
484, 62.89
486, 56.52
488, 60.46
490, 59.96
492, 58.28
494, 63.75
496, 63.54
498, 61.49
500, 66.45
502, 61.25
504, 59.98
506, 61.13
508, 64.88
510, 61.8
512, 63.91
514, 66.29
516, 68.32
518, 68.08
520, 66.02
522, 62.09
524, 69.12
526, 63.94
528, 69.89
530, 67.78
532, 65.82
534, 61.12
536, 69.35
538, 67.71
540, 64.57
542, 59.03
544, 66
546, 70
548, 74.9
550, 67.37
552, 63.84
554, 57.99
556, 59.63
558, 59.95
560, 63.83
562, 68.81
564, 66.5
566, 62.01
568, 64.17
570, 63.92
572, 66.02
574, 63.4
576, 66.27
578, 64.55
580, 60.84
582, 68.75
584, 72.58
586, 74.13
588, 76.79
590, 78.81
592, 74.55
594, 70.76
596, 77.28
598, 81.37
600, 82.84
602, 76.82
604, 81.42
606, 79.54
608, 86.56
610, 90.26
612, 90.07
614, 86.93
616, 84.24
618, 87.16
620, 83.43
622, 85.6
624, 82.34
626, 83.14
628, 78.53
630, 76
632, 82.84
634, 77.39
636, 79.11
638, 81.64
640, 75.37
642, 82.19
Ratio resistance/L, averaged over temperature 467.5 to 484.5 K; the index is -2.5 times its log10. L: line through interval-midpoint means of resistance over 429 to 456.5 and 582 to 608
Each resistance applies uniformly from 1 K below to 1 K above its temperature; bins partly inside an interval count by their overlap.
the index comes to -0.11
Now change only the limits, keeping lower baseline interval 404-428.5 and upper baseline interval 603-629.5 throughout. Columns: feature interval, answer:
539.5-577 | 0.136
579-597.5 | 0.088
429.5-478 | -0.035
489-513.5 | 0.002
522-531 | 0.003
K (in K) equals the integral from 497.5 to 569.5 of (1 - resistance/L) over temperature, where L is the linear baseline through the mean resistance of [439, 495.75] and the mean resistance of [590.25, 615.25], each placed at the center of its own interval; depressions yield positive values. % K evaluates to 5.1 K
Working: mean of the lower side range 59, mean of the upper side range 81.5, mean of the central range 64.9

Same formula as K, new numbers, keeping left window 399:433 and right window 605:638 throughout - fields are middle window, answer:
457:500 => -4.15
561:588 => 2.80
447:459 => -1.22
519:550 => 0.15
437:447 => -0.29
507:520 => -0.55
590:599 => 0.22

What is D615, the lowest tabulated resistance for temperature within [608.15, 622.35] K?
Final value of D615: 83.43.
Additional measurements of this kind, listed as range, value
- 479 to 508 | 56.52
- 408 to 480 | 33.96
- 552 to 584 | 57.99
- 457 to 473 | 56.71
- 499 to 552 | 59.03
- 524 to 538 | 61.12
